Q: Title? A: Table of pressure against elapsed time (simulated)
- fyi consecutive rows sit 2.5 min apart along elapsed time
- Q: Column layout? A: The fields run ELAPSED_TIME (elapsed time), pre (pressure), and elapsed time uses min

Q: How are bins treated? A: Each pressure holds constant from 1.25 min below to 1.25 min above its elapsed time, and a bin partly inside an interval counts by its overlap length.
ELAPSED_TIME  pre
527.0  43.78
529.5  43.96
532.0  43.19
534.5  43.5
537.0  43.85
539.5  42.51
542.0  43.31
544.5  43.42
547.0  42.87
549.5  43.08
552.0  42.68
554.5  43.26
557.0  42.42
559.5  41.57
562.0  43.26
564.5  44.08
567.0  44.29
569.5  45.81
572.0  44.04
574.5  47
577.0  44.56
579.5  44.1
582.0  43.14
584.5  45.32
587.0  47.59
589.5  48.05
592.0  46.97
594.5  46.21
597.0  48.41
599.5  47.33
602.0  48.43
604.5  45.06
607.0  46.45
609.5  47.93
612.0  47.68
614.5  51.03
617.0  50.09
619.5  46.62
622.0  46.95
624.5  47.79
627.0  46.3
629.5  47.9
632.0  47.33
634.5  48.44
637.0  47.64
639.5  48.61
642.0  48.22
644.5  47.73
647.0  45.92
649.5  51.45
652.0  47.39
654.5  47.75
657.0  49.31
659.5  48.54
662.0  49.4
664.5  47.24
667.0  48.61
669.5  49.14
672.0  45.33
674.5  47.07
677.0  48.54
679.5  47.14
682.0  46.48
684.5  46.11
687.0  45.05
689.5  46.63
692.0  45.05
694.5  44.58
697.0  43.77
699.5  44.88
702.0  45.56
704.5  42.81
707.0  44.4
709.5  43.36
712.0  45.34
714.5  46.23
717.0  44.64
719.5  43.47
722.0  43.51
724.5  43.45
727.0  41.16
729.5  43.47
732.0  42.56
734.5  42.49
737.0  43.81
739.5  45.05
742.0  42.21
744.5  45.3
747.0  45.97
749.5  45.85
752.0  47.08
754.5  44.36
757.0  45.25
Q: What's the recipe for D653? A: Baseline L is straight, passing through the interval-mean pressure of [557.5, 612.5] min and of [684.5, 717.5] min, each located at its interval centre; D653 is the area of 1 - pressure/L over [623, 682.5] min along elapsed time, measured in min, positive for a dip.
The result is -3.5 min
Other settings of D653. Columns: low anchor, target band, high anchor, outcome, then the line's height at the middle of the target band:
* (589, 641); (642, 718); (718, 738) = -2.6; 45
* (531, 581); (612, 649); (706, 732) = -3.6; 43.7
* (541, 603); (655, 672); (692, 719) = -1.4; 44.6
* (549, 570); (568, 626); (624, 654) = -1.7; 45.5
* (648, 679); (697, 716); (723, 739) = 0.1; 44.9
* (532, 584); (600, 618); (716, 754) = -1.8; 43.8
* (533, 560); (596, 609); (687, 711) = -1.1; 43.6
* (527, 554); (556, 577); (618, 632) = 0.2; 44.5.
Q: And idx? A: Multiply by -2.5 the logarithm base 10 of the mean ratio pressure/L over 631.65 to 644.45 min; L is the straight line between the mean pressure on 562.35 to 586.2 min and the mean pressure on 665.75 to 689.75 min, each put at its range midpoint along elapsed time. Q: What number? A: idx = -0.04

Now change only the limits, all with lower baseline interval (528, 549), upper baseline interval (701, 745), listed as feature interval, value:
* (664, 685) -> -0.09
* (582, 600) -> -0.08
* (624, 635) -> -0.09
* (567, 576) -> -0.05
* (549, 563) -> 0.02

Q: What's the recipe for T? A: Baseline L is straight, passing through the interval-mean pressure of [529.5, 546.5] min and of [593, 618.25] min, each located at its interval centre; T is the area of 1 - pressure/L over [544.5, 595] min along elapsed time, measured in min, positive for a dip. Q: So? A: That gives 1.1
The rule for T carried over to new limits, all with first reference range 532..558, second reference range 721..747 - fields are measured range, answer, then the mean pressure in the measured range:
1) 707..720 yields -0.4 min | 44.7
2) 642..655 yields -1.4 min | 48.1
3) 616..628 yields -1.2 min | 47.5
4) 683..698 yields -0.7 min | 45.2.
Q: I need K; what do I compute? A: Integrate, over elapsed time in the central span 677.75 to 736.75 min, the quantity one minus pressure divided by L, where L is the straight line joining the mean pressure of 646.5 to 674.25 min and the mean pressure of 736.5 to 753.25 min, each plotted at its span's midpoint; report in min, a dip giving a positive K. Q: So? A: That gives 2.6 min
